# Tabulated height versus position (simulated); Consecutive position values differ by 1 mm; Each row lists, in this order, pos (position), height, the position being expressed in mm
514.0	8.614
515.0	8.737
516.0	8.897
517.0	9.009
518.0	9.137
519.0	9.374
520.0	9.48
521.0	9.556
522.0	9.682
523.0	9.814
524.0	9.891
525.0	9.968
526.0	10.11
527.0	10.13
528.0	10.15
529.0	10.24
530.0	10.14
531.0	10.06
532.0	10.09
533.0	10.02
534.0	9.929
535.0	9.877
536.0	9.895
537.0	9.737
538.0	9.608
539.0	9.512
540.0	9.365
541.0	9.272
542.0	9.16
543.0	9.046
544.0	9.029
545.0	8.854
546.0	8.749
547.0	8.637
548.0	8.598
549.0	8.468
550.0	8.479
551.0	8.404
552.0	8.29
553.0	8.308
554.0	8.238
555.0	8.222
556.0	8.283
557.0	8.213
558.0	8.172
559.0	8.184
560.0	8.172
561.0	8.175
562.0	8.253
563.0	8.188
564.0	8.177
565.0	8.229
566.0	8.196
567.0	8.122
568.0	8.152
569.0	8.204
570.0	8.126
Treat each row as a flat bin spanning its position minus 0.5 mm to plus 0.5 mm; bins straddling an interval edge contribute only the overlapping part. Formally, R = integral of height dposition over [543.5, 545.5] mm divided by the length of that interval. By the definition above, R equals 8.94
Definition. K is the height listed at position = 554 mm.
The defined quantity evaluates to 8.238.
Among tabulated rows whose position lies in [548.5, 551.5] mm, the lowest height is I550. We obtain 8.404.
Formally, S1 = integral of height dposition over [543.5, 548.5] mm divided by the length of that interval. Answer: 8.77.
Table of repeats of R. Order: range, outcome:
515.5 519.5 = 9.1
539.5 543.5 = 9.21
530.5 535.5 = 10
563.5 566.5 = 8.2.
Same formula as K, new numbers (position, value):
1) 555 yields 8.222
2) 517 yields 9.009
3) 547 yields 8.637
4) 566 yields 8.196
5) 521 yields 9.556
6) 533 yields 10.02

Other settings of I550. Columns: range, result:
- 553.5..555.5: 8.222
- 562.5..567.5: 8.122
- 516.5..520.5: 9.009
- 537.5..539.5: 9.512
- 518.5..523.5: 9.374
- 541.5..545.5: 8.854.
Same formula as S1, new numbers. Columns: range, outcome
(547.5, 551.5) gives 8.49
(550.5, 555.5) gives 8.29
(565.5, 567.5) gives 8.16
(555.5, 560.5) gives 8.2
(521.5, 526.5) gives 9.89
